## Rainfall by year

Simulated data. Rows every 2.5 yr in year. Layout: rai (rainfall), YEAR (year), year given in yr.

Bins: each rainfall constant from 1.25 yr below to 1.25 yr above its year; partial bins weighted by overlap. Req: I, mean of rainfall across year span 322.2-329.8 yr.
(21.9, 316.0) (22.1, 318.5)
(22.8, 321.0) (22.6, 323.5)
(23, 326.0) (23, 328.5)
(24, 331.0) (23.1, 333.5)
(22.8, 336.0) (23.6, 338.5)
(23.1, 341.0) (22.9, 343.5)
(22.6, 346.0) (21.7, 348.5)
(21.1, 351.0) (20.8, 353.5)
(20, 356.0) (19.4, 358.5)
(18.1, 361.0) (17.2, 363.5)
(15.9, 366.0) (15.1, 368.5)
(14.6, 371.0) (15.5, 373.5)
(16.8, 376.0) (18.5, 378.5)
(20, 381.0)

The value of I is 22.9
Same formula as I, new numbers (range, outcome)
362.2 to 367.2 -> 16.6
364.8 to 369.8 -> 15.5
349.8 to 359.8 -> 20.3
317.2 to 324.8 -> 22.5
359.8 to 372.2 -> 16.2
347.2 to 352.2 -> 21.4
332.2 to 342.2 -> 23.2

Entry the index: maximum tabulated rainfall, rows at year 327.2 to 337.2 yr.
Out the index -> 24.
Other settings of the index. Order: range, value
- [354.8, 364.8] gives 20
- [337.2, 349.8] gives 23.6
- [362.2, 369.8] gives 17.2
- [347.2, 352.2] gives 21.7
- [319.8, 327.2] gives 23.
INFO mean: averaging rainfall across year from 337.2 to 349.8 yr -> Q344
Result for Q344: 22.8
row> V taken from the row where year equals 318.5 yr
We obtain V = 22.1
